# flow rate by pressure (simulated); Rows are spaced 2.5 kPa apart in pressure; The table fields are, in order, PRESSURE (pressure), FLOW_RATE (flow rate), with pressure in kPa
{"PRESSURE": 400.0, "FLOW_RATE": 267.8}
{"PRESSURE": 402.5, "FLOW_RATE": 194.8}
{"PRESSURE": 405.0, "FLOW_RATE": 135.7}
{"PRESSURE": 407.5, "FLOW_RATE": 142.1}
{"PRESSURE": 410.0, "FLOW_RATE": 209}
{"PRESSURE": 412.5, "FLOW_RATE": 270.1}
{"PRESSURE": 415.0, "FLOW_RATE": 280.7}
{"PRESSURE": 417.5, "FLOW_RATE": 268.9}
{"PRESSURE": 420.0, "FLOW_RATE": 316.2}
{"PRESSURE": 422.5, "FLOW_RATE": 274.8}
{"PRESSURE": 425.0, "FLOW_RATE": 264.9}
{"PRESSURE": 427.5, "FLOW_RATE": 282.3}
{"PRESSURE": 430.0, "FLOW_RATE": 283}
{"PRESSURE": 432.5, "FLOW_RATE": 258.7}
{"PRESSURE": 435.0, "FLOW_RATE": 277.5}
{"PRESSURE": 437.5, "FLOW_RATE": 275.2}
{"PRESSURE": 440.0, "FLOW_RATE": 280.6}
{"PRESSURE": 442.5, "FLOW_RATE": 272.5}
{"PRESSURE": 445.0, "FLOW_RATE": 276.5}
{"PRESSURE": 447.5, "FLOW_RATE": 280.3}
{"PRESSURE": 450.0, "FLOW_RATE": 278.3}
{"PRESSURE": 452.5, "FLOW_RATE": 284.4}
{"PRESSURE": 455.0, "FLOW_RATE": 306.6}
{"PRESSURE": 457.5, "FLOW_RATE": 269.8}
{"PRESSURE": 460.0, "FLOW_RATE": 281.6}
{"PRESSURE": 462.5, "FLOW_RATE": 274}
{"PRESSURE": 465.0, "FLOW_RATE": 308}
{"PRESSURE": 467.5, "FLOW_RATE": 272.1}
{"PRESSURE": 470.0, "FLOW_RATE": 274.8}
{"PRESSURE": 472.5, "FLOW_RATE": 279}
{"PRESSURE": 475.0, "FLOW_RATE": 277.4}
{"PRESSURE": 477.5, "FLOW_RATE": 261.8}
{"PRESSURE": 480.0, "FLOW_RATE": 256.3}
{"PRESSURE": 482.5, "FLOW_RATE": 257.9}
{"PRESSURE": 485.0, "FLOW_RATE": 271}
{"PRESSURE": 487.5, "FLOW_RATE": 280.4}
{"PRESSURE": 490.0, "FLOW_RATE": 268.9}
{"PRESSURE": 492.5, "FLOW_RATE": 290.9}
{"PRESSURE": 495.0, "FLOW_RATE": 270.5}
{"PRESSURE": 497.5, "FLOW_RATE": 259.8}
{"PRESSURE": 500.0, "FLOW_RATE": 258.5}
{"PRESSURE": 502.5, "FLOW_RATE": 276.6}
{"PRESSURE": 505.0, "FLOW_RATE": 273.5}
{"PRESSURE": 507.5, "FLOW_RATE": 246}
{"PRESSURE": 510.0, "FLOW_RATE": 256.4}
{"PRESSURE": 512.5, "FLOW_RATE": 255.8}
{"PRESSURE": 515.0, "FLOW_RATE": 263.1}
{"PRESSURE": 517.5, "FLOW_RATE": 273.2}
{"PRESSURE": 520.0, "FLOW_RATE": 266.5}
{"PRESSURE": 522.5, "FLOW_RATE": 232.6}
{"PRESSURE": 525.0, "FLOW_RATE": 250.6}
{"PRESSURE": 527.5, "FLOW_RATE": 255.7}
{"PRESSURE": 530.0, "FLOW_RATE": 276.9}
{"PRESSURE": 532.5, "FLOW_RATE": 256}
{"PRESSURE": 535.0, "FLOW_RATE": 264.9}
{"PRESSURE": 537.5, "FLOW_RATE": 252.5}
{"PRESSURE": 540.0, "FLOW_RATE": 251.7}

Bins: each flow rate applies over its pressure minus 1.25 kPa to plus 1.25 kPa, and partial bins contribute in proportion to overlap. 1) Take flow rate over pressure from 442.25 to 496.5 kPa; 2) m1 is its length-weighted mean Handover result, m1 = 277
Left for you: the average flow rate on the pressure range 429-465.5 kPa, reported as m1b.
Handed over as 280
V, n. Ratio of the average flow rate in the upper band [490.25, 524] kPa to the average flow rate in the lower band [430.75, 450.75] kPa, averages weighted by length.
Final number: 1.0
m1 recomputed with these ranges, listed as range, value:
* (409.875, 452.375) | 275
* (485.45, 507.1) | 271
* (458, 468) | 284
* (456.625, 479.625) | 277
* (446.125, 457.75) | 285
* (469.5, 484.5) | 268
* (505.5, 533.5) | 258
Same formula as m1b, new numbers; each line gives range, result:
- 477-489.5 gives 266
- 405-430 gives 252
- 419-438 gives 279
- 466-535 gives 265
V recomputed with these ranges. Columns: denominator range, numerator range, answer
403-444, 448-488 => 1.09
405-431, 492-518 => 1.05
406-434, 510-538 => 1.00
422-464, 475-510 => 0.96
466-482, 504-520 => 0.97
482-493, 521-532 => 0.93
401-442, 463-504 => 1.08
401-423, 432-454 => 1.20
